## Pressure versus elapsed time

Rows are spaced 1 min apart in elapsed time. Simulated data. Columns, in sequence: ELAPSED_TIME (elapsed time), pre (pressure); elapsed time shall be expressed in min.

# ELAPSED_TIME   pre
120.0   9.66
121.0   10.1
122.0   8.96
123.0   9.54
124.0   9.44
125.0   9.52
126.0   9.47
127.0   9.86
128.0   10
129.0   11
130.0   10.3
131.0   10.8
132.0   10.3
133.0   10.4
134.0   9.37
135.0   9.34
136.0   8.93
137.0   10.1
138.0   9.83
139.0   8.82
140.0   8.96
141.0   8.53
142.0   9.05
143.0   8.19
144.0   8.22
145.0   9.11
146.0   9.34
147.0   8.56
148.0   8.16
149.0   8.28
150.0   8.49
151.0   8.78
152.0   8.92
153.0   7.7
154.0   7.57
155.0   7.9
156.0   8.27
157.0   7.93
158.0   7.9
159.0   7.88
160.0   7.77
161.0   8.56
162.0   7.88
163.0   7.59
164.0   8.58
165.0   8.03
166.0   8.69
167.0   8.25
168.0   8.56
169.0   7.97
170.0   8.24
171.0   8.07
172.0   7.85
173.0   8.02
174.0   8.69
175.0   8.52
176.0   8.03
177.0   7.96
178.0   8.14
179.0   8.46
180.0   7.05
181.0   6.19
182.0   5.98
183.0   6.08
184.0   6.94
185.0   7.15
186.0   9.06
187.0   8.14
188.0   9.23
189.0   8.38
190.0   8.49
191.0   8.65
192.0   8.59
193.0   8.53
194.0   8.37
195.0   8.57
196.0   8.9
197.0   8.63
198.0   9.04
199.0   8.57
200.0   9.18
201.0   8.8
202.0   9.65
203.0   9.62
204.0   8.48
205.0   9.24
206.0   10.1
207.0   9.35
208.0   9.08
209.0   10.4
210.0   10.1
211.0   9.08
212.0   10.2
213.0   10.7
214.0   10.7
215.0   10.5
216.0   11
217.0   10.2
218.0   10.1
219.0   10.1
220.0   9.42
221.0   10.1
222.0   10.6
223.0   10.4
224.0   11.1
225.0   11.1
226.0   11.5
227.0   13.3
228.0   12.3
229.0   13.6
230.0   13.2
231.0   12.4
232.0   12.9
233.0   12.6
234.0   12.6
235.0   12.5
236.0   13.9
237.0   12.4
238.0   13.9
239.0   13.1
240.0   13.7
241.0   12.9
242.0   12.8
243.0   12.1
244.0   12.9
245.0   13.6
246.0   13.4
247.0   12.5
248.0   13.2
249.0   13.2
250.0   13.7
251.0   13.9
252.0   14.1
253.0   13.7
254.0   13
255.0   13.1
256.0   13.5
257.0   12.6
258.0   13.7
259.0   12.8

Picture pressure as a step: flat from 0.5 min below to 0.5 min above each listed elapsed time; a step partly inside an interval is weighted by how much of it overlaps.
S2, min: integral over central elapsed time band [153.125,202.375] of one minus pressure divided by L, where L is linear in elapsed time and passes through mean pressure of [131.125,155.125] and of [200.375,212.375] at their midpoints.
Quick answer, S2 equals 5.8 min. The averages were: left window 8.91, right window 9.5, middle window 8.15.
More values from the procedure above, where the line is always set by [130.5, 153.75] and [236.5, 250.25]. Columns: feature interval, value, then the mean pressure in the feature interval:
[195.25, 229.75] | 5.0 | 10.2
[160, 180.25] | 4.0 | 8.16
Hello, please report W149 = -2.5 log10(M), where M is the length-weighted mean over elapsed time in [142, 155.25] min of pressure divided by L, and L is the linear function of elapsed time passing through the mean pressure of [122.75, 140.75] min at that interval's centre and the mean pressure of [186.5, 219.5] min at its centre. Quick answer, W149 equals 0.15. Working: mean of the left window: 9.76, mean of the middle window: 8.44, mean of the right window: 9.35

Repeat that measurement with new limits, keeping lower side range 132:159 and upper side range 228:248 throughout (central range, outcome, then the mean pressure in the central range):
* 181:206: 0.287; 8.42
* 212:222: 0.165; 10.3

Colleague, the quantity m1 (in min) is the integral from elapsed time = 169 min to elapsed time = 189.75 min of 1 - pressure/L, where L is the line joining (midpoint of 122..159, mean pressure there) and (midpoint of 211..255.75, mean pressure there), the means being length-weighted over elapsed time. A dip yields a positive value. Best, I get 5.1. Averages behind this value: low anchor 9.06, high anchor 12.2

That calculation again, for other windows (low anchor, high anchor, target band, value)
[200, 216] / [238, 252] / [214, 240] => -0.6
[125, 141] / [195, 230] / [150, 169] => 3.4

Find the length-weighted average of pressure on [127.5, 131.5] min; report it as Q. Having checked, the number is 10.5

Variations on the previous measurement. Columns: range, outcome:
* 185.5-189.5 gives 8.7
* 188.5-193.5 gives 8.53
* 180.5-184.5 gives 6.3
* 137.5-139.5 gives 9.32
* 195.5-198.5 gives 8.86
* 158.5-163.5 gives 7.94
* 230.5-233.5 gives 12.6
